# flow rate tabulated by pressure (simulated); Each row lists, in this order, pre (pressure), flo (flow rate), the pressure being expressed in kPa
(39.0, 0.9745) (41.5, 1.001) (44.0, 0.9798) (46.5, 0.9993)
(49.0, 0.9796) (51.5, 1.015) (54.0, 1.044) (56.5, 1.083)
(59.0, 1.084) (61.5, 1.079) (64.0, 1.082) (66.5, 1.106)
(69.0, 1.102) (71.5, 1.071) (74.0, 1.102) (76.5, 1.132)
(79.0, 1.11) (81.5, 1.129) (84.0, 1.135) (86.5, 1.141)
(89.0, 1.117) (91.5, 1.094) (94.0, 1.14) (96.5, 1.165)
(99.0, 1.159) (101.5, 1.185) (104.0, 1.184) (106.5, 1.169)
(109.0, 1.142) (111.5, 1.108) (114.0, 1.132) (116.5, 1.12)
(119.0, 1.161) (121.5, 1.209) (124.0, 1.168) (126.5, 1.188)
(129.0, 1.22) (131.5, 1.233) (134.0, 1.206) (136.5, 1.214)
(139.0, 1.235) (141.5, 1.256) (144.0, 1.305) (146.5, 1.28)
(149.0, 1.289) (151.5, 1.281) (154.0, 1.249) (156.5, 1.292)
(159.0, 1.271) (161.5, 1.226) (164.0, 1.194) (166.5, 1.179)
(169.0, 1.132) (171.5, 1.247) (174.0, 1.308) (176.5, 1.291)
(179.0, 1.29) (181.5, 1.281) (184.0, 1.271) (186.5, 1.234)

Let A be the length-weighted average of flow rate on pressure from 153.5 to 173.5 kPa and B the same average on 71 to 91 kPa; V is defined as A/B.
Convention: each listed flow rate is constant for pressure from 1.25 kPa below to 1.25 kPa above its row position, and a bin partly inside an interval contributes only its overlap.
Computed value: 1.1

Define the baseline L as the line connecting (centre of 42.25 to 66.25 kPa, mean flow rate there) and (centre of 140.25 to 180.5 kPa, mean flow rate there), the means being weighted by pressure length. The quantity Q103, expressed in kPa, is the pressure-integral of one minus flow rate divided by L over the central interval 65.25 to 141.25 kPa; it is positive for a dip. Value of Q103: -1.0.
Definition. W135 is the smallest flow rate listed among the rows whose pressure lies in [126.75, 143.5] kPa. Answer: 1.206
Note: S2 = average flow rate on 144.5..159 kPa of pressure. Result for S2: 1.28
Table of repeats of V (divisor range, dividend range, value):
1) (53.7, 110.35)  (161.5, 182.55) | 1.11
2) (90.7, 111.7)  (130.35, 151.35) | 1.09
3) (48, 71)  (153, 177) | 1.16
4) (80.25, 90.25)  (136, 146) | 1.11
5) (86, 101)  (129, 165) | 1.10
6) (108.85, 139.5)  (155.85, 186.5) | 1.06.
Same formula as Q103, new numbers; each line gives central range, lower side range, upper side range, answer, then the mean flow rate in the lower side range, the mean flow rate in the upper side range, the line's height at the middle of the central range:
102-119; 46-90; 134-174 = 0.3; 1.09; 1.24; 1.16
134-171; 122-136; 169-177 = -0.3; 1.2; 1.26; 1.23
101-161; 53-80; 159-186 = -1.5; 1.09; 1.24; 1.18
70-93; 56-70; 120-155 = 0.2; 1.09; 1.24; 1.13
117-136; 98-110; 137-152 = 0.5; 1.17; 1.27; 1.23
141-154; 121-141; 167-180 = -0.6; 1.21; 1.25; 1.23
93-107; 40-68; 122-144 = -0.3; 1.04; 1.22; 1.15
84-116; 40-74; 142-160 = 0.3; 1.05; 1.28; 1.16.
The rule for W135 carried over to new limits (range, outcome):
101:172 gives 1.108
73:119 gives 1.094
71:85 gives 1.071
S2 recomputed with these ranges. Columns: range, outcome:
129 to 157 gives 1.26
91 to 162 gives 1.2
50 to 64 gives 1.06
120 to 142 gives 1.21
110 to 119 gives 1.13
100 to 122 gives 1.15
